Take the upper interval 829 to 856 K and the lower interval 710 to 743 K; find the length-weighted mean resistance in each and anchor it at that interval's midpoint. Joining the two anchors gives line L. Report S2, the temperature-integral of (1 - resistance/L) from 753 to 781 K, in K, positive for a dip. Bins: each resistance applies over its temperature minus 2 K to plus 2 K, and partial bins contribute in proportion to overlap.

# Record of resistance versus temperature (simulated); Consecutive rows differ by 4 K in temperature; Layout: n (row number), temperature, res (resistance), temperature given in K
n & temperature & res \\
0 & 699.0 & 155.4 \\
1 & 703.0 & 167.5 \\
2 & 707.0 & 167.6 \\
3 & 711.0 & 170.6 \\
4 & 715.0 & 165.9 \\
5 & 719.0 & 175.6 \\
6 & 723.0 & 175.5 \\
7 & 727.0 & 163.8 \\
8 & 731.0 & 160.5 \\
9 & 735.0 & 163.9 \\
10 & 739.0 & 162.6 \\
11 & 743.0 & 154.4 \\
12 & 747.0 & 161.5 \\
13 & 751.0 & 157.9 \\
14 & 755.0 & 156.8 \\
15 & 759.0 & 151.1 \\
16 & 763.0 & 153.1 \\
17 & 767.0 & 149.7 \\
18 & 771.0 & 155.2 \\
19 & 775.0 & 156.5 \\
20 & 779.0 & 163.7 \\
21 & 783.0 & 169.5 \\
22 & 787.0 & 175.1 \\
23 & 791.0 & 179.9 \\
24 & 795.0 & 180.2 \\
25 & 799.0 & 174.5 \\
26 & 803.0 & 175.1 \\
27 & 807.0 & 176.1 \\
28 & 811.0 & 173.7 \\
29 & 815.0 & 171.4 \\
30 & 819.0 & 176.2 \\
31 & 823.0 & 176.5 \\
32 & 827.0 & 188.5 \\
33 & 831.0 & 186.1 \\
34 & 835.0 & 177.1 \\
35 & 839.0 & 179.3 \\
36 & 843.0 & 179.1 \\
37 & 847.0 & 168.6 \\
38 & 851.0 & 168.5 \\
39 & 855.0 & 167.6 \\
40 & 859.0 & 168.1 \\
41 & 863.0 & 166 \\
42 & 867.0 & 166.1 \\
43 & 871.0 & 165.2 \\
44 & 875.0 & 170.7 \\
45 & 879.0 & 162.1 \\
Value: 2.4 K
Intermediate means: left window 166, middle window 155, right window 175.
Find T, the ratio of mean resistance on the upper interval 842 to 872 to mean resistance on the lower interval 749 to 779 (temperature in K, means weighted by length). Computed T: 1.09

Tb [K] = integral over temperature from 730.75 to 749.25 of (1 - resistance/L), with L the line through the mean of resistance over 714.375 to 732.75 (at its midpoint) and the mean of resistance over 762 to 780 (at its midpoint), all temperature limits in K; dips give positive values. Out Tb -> 0.4 K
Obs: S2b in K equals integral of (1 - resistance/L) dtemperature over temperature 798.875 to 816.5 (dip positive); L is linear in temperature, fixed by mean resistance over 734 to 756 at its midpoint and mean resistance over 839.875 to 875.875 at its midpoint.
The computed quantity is -1.0 K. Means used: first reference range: 159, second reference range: 169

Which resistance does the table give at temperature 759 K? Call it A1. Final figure 151.1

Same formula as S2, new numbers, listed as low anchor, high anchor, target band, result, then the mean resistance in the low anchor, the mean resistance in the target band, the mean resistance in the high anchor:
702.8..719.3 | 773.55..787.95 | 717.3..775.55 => 2.6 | 169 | 160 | 166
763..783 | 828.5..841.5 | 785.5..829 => -1.7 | 157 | 177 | 181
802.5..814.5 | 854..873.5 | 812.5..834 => -0.9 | 175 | 179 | 167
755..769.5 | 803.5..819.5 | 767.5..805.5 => -1.4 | 152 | 169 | 174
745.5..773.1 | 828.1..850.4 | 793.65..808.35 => -0.8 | 155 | 176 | 178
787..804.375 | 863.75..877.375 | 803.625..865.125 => -1.0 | 177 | 175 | 167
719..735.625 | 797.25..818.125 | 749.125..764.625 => 1.4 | 167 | 155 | 174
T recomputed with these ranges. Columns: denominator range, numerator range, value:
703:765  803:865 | 1.07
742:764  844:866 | 1.08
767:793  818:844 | 1.09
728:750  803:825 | 1.09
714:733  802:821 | 1.04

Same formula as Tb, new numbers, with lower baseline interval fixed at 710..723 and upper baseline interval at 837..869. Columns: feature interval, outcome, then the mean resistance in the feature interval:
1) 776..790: 0.1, 169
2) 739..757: 1.4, 158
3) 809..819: -0.2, 173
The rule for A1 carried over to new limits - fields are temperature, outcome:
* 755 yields 156.8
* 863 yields 166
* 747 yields 161.5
